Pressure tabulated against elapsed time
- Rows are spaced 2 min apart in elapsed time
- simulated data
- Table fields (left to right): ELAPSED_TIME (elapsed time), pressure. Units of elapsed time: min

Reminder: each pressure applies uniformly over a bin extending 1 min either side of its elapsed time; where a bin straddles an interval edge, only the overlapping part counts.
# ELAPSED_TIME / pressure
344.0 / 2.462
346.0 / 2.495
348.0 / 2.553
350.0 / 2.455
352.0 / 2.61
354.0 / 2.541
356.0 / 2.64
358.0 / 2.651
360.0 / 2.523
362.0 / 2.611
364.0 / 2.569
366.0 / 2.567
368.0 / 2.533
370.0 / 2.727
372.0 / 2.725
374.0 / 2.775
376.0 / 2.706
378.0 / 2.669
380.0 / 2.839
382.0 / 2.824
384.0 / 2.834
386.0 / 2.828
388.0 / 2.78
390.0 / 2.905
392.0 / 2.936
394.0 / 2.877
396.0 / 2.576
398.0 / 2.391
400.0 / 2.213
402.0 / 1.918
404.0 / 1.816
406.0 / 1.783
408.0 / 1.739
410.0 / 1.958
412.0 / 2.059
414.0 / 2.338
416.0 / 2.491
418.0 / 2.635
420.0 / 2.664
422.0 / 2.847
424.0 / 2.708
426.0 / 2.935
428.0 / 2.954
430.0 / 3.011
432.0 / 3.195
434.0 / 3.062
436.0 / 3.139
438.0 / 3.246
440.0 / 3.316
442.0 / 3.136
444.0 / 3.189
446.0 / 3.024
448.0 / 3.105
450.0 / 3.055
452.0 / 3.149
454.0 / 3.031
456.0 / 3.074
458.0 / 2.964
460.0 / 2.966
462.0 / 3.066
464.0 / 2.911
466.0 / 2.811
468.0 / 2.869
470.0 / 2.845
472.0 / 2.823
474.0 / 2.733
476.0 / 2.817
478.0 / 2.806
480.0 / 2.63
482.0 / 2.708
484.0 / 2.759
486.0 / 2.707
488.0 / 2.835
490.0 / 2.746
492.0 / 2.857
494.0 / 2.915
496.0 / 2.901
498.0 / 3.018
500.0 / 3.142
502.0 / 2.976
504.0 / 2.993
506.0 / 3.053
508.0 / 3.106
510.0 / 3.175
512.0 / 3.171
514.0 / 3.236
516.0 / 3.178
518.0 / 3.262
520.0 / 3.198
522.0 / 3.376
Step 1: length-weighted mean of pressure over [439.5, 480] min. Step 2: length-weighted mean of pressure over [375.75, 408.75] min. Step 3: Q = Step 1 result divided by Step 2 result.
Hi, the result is 1.18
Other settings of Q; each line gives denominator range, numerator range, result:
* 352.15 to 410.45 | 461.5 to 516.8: 1.15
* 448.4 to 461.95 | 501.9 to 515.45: 1.02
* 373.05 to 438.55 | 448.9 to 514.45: 1.12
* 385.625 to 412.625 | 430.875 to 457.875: 1.34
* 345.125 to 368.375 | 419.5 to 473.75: 1.17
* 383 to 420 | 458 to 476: 1.20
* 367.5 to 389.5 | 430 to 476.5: 1.10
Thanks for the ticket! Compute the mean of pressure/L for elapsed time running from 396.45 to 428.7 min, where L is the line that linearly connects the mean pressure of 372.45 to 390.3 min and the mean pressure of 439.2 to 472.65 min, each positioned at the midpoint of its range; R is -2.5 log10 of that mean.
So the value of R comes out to 0.23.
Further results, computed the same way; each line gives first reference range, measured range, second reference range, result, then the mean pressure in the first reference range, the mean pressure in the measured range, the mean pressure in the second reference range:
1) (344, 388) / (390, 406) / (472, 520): 0.144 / 2.65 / 2.38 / 2.95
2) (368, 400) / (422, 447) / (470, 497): -0.113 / 2.74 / 3.07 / 2.79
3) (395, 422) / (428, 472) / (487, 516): -0.186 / 2.22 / 3.05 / 3.01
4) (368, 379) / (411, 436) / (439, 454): 0.092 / 2.7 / 2.76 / 3.13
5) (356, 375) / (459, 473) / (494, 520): 0.024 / 2.63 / 2.9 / 3.1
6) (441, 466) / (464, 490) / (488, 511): 0.087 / 3.05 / 2.78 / 2.98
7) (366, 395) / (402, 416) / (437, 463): 0.415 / 2.78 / 1.99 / 3.1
